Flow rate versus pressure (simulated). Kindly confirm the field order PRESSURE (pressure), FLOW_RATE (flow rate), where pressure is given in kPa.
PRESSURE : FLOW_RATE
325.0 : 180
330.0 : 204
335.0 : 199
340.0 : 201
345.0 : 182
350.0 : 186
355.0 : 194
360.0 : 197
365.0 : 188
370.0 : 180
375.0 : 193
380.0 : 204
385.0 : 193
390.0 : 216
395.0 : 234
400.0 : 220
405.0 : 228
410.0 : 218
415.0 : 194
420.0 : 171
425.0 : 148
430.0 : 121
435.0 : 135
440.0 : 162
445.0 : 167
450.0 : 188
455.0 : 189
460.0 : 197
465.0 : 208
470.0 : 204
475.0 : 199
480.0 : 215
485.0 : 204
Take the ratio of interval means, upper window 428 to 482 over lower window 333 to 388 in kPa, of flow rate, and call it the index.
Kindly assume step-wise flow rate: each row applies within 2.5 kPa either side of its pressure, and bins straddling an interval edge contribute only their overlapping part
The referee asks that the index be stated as 0.9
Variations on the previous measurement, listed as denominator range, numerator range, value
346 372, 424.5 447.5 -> 0.78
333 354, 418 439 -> 0.75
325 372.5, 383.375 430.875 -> 1.03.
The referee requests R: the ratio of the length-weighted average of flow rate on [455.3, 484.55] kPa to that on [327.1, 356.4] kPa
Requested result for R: 1.05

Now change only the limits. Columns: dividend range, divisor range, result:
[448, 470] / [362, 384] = 1.03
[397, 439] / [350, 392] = 0.92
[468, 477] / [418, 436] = 1.40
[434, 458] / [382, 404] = 0.79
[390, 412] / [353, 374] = 1.18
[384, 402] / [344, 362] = 1.14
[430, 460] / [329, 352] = 0.86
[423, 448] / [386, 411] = 0.66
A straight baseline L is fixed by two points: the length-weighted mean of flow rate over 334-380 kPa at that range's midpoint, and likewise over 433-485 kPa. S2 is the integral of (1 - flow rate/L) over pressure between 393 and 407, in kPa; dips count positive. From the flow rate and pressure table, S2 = -2.74 kPa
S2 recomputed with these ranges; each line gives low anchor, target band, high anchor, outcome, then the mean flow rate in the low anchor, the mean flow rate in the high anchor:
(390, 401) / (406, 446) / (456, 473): 9.0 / 225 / 202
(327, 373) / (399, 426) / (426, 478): -2.2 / 192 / 177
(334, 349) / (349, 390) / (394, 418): 1.9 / 193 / 217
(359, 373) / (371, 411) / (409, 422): -4.6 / 188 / 192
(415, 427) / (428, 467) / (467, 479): 3.3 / 167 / 203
